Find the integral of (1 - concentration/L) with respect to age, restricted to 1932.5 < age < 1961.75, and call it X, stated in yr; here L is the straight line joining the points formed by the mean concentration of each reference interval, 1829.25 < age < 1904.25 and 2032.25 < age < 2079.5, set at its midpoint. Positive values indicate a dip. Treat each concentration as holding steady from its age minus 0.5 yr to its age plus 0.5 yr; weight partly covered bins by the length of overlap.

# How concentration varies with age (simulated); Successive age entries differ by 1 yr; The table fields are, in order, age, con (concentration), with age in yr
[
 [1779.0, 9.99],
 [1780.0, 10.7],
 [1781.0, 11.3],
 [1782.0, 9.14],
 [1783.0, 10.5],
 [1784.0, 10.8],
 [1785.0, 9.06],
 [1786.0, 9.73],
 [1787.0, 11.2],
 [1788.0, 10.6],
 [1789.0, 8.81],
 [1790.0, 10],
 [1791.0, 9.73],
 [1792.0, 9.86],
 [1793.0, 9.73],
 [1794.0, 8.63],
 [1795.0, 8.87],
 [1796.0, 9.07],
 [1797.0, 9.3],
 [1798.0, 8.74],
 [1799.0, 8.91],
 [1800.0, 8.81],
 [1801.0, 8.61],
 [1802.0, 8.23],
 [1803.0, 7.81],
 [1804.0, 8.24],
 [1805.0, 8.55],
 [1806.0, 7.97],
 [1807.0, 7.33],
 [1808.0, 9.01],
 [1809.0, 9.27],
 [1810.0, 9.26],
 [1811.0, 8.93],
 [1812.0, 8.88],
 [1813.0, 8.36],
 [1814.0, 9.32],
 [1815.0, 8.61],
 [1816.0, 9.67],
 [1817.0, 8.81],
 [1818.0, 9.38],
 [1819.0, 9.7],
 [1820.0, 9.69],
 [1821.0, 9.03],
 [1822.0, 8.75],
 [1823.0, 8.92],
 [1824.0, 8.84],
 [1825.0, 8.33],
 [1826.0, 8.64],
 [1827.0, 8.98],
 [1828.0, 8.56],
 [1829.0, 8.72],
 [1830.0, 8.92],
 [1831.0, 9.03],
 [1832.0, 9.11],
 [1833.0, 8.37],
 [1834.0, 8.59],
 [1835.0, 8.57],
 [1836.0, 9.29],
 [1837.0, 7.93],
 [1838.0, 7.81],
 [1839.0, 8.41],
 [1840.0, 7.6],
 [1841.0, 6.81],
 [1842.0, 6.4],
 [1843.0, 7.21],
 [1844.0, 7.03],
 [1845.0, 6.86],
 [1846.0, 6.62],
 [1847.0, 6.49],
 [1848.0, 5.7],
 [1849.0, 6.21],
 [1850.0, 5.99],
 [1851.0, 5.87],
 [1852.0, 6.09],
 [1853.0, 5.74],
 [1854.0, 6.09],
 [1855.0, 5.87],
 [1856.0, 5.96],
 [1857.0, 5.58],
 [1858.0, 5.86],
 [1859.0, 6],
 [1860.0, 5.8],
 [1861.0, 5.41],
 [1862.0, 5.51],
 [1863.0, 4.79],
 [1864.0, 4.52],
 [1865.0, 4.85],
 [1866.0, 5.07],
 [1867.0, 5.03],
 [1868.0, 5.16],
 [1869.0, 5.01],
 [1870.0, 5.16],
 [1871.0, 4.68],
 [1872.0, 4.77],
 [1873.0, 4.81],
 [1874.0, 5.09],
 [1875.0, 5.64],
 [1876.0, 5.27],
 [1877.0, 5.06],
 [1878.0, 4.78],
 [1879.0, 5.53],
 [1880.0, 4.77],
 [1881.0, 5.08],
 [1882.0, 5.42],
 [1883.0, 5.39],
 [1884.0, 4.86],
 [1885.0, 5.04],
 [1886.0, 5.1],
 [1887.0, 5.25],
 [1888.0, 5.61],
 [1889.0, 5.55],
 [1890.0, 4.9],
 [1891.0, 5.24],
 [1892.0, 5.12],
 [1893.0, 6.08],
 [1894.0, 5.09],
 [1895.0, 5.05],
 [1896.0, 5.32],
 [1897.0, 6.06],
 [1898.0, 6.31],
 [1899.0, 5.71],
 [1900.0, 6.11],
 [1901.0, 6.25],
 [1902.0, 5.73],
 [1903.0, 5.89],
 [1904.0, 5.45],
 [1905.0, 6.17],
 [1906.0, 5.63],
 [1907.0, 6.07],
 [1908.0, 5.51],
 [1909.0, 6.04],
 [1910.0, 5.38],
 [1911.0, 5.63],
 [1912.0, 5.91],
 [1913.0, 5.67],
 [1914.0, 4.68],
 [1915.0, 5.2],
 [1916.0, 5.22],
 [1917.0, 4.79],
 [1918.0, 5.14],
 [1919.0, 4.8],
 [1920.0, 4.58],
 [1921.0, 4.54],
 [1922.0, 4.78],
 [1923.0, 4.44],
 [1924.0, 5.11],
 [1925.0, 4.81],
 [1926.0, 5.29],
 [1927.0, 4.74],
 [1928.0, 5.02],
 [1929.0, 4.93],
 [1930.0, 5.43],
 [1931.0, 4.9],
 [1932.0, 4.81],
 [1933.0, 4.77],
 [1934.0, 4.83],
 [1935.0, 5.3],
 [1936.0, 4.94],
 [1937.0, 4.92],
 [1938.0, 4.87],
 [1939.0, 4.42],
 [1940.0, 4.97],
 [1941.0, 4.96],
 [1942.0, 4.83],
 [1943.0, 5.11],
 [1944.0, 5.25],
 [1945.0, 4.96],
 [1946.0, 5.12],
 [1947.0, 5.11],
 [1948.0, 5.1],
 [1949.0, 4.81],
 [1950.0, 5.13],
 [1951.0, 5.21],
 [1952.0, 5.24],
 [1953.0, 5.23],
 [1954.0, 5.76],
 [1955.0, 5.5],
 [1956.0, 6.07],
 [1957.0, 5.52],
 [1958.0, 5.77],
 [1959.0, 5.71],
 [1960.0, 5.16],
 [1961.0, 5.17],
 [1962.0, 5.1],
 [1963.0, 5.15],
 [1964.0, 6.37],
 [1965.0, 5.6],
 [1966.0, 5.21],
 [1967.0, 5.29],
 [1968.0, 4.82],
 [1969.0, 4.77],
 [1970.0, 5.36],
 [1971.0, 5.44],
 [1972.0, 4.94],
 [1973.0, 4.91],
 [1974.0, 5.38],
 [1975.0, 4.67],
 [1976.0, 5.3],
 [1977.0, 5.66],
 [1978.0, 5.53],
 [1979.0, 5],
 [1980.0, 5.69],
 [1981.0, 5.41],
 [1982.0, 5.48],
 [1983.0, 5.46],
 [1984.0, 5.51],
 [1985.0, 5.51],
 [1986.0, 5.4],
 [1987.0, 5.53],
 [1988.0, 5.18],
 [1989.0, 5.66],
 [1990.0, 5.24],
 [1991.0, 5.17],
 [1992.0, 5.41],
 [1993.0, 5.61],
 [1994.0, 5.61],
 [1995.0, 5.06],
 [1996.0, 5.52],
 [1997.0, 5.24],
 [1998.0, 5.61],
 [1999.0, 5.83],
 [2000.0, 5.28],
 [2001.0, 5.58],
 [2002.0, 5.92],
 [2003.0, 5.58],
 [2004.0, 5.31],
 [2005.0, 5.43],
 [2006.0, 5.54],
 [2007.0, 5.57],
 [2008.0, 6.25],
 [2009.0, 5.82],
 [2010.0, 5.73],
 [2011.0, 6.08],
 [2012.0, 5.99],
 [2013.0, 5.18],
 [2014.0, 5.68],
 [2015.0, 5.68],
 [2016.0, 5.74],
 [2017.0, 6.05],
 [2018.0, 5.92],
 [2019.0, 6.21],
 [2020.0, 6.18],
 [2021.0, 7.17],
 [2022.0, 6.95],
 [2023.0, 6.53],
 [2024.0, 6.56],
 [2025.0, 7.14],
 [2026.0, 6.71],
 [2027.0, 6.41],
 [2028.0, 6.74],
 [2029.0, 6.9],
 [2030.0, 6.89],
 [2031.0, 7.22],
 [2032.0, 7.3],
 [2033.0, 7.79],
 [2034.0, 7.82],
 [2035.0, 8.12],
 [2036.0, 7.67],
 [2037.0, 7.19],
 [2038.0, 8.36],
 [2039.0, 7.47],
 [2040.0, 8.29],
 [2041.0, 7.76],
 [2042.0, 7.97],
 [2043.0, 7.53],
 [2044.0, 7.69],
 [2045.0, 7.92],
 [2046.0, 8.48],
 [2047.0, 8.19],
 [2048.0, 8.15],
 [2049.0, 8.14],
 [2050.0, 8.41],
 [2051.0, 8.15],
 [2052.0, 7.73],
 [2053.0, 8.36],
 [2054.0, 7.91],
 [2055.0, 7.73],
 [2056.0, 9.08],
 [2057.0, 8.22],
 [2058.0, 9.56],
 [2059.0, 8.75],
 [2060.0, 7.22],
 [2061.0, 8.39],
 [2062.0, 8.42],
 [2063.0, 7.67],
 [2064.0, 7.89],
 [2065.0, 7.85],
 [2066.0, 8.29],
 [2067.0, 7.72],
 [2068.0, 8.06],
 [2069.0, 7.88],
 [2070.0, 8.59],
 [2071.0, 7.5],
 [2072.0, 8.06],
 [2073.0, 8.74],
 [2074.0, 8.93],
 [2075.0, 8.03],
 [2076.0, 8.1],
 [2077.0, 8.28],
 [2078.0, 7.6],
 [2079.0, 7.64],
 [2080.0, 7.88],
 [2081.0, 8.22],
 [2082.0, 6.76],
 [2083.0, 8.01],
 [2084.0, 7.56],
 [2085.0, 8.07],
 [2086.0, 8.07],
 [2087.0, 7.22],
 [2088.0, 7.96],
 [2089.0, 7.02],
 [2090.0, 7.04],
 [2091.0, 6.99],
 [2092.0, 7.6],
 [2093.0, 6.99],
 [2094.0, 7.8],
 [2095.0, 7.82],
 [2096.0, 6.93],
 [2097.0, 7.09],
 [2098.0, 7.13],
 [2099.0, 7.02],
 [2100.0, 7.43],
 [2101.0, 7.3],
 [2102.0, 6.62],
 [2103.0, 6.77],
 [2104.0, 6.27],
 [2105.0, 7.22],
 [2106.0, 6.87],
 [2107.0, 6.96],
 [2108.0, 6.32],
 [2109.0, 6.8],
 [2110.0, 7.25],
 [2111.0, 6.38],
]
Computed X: 7.3 yr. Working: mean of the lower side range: 6.02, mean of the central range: 5.16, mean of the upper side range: 8.07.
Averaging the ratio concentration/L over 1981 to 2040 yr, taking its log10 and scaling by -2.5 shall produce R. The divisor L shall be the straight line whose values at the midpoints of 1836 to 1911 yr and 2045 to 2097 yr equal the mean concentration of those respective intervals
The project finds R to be 0.19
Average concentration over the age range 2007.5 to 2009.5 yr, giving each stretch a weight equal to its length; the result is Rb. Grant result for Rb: 6.04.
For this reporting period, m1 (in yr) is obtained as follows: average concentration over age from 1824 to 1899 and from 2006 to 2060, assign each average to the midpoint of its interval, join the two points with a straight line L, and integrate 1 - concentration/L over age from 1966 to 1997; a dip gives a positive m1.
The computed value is 7.2 yr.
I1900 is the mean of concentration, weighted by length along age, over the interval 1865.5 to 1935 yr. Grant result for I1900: 5.25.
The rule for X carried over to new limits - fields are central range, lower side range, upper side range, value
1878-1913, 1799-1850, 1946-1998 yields 6.8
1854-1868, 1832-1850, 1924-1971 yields 3.2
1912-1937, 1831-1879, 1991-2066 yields 5.9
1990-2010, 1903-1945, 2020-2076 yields 3.6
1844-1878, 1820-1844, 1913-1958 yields 8.7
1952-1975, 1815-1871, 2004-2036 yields 4.5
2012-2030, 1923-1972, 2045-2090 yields 1.5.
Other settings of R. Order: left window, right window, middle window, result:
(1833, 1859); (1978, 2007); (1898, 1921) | 0.13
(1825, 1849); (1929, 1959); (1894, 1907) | 0.08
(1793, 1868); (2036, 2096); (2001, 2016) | 0.35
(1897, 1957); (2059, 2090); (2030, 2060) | -0.09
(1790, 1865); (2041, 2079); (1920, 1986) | 0.48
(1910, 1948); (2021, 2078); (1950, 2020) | 0.15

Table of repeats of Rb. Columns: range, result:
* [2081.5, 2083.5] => 7.38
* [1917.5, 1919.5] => 4.97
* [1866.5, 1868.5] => 5.1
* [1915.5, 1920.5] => 4.91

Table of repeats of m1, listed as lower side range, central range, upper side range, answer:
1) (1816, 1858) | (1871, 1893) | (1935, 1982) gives 5.3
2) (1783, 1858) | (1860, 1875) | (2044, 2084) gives 5.9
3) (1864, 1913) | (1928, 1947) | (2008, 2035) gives 2.7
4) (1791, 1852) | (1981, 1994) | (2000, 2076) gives 3.6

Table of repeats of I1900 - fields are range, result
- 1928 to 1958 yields 5.11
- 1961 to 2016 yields 5.45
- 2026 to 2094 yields 7.84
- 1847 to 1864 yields 5.76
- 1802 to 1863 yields 7.75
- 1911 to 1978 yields 5.14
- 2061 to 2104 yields 7.67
